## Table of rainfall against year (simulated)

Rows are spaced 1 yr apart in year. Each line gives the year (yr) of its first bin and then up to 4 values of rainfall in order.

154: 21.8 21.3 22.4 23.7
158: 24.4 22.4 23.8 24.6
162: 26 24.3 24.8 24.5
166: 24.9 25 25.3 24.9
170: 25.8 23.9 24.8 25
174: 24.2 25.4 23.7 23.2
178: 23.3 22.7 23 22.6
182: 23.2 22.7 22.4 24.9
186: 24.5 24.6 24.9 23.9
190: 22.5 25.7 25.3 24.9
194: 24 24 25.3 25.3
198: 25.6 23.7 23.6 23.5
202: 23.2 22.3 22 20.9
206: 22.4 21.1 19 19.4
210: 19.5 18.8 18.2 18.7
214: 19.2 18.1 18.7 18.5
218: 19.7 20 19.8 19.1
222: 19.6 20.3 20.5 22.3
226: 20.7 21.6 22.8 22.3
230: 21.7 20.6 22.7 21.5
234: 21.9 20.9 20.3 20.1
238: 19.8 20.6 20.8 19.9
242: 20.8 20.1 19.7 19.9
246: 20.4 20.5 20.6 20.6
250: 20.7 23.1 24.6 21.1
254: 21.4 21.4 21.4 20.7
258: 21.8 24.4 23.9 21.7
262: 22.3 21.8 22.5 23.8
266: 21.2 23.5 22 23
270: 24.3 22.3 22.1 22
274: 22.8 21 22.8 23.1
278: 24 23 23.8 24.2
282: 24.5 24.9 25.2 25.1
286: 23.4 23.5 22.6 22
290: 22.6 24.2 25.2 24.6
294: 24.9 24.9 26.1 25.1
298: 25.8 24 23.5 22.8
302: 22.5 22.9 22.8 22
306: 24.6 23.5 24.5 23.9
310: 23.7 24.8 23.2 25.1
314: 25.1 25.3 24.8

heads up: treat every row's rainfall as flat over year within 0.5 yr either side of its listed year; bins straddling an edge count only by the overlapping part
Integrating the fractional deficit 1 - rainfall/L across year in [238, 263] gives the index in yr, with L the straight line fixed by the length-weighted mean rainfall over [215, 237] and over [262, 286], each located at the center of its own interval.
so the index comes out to 0.70 yr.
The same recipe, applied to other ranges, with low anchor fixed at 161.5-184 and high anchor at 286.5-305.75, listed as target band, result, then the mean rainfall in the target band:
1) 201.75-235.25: 4.9 yr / 20.5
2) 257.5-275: 0.9 yr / 22.6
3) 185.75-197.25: -0.2 yr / 24.6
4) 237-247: 1.6 yr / 20.2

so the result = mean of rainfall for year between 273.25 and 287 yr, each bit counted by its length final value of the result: 23.6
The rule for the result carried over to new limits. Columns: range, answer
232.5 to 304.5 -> 22.5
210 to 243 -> 20.3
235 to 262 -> 21.2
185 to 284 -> 21.9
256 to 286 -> 23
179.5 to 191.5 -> 23.7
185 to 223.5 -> 21.9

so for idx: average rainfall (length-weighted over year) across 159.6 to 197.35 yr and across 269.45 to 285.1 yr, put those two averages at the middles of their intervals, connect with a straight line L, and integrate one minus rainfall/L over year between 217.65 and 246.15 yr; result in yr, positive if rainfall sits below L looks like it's 3.71 yr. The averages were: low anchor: 24.3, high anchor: 23.4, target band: 20.7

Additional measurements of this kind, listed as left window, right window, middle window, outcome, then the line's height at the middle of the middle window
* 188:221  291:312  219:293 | 3.2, 23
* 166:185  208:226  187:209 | -1.9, 21.5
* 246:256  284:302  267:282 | 0.0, 23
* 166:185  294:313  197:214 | 1.8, 24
